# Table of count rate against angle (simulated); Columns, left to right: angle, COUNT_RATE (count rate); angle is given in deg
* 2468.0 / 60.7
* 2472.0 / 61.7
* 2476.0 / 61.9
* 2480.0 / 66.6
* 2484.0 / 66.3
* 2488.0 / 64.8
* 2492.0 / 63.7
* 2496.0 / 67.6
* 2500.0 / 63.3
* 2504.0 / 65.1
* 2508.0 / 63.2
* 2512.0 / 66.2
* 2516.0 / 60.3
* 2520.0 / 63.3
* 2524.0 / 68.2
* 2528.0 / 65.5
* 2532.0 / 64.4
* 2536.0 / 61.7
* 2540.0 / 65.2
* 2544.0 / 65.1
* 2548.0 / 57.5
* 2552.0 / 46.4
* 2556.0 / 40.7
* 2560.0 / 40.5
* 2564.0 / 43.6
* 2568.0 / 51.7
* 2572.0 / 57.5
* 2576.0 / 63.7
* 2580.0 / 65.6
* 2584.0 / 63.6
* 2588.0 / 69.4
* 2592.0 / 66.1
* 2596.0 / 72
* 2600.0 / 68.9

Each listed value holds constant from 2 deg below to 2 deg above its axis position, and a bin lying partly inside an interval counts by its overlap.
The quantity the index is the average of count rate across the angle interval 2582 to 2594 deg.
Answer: 66.4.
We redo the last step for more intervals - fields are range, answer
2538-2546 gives 65.2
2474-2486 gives 64.9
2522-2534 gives 66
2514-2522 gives 61.8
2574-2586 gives 64.3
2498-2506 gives 64.2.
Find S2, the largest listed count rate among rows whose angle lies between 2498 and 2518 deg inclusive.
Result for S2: 66.2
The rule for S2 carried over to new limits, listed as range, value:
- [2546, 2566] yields 57.5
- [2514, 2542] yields 68.2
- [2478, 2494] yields 66.6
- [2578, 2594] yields 69.4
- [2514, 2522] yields 63.3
